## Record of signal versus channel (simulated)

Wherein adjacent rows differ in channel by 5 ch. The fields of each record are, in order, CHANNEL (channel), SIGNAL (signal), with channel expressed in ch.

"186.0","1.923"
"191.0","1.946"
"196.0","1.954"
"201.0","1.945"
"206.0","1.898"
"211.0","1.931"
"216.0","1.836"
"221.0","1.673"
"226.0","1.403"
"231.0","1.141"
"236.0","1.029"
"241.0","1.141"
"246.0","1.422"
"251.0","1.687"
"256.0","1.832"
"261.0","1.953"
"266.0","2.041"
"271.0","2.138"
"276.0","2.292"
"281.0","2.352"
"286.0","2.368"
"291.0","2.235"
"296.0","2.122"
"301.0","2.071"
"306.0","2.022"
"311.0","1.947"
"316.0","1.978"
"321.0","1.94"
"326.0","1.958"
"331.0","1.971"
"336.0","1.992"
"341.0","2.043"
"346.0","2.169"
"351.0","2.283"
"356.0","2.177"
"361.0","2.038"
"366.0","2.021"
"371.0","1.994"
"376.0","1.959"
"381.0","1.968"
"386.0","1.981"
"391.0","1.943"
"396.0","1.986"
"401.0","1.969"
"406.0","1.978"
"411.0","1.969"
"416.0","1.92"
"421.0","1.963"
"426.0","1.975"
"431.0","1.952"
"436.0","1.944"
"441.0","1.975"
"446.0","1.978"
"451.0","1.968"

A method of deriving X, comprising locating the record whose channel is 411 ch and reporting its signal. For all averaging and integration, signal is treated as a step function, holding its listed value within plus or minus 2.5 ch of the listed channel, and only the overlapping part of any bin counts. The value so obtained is 1.969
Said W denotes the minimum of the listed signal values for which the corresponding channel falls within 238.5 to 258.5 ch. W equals 1.141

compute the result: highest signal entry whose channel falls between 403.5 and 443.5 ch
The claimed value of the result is 1.978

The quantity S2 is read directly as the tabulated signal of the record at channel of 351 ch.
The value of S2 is 2.283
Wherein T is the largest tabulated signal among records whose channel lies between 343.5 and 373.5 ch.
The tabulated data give 2.283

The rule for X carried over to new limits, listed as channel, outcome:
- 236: 1.029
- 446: 1.978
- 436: 1.944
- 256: 1.832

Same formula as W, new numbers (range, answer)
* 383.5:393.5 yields 1.943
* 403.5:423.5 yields 1.92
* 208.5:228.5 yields 1.403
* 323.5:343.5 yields 1.958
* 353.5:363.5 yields 2.038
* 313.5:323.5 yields 1.94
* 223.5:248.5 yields 1.029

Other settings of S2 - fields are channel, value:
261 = 1.953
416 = 1.92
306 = 2.022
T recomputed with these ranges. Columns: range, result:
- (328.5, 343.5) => 2.043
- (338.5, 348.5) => 2.169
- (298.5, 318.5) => 2.071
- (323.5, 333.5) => 1.971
